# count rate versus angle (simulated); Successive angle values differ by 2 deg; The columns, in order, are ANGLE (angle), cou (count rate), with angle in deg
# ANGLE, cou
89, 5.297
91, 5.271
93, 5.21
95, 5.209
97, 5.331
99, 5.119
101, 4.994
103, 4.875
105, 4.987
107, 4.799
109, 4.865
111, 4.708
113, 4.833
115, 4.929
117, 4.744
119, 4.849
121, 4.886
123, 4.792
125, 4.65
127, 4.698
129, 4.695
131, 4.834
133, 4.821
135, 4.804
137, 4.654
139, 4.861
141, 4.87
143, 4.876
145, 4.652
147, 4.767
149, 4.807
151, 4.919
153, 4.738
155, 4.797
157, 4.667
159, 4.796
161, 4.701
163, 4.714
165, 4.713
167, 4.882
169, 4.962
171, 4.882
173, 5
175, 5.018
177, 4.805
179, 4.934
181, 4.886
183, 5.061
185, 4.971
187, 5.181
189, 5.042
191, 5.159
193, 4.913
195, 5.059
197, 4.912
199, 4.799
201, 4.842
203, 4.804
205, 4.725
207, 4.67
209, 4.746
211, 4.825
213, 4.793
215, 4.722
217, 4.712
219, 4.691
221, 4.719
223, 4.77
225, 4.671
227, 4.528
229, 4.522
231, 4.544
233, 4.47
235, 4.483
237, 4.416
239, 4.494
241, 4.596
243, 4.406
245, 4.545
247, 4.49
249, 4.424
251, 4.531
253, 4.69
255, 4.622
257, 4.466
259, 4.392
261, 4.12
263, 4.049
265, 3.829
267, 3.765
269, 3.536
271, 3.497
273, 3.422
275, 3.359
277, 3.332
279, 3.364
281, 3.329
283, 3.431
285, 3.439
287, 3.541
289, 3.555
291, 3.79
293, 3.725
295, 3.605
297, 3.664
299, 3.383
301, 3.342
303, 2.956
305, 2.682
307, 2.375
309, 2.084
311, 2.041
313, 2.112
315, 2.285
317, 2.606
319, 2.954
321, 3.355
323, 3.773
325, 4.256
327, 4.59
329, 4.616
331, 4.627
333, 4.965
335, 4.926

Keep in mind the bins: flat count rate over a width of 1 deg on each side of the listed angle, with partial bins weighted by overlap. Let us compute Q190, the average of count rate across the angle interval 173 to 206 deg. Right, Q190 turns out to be 4.95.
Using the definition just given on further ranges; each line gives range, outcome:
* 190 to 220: 4.82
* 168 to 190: 4.98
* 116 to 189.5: 4.83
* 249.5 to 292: 3.82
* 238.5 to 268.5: 4.35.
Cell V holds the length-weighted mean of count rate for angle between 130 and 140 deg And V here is 4.79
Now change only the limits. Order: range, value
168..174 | 4.95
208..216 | 4.77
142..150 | 4.78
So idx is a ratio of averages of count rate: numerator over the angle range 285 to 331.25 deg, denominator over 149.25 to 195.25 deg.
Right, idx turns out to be 0.7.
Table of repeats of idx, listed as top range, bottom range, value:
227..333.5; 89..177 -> 0.77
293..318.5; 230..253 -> 0.62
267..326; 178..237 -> 0.67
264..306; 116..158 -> 0.72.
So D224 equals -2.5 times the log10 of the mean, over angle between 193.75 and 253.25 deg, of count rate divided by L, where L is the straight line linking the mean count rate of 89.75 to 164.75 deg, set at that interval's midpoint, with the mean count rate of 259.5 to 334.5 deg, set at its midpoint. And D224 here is -0.15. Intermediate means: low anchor 4.86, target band 4.65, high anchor 3.46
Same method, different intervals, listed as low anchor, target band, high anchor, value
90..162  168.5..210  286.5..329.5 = -0.149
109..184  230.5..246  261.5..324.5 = -0.172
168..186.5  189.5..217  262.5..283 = -0.064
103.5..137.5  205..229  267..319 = -0.211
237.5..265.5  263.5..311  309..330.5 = 0.146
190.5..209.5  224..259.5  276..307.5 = -0.087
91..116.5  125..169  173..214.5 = 0.039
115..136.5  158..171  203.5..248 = -0.019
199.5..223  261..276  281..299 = 0.065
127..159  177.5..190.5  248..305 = -0.126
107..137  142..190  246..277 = -0.072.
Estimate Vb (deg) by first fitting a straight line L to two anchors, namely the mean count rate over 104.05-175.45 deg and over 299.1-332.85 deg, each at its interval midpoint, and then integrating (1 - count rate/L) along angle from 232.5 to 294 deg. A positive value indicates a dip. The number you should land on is -4.9 deg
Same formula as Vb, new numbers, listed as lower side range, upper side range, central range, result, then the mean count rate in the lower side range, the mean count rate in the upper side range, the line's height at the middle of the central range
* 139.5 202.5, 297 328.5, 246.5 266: -3.03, 4.88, 3.03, 3.77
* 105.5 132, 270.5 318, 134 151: -0.85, 4.79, 3.12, 4.57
